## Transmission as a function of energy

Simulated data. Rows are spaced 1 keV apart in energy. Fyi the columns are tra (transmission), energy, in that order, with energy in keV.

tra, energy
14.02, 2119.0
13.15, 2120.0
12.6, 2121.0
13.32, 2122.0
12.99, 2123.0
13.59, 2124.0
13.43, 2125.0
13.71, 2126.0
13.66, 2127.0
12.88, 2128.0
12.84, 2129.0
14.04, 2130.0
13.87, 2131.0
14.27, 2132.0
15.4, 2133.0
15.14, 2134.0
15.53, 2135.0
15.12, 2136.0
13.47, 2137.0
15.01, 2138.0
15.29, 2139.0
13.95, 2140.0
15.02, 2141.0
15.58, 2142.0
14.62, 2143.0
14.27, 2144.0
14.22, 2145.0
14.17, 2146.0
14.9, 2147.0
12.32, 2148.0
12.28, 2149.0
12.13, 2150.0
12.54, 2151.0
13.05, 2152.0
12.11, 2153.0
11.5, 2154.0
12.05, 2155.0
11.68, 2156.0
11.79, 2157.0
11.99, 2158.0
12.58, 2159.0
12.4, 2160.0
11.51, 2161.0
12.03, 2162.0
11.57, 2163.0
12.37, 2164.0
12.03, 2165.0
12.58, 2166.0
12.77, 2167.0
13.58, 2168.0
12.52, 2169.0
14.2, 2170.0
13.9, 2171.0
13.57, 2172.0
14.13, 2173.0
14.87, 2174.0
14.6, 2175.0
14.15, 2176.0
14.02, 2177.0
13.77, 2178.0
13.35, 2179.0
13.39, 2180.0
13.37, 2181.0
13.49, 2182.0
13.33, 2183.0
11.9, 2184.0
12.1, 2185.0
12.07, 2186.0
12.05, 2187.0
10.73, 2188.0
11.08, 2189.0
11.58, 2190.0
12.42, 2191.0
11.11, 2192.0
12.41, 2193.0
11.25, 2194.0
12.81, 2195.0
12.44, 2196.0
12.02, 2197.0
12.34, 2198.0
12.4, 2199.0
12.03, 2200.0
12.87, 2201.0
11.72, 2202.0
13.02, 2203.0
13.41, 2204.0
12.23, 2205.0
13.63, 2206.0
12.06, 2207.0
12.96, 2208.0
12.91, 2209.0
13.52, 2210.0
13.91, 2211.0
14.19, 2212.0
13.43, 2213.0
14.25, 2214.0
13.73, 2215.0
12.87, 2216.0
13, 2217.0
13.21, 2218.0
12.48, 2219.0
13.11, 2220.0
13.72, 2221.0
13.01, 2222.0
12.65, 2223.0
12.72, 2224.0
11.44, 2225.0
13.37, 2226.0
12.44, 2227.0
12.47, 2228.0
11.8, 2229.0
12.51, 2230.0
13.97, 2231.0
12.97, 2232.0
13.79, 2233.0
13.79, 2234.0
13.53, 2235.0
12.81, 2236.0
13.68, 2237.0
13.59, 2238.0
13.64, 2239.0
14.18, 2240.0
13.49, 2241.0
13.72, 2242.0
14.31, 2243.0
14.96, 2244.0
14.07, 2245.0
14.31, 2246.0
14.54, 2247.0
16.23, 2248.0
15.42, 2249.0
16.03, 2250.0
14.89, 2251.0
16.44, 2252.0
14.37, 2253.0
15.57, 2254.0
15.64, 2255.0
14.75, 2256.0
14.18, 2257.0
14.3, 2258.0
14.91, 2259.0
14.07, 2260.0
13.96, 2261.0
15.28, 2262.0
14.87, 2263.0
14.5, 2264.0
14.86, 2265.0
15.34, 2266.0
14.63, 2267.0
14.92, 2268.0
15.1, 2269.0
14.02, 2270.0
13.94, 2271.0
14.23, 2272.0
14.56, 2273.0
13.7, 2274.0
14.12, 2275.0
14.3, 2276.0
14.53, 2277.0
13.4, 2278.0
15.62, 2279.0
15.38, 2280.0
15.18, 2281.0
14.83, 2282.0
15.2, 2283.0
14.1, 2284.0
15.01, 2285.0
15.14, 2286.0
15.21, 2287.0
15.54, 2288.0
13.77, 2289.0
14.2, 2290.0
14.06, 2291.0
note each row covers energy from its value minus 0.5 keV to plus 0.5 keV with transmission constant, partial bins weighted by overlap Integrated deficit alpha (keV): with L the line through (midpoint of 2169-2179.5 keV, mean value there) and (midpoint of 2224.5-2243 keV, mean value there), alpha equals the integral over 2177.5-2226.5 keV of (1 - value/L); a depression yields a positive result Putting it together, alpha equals 3.3 keV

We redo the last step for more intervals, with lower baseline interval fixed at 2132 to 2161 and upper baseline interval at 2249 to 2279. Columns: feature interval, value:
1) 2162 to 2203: 3.5 keV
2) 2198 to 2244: 3.7 keV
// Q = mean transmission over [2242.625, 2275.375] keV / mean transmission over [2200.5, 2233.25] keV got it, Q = 1.14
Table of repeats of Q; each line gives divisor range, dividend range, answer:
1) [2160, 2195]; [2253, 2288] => 1.15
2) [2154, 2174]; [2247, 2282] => 1.17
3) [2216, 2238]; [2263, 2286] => 1.13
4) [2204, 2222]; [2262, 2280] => 1.10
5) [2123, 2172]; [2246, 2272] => 1.11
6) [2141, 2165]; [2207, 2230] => 1.02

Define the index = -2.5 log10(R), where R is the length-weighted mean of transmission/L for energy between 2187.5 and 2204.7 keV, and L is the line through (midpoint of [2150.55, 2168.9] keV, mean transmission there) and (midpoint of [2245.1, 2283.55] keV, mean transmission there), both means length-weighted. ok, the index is 0.09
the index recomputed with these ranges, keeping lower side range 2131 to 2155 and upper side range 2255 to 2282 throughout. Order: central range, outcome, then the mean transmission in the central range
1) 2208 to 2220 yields 0.07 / 13.4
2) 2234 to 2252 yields 0.01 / 14.4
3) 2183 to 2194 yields 0.20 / 11.8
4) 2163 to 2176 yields 0.06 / 13.4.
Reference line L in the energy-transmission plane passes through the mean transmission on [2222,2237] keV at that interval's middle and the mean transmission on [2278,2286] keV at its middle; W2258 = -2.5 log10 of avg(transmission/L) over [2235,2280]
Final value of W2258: -0.043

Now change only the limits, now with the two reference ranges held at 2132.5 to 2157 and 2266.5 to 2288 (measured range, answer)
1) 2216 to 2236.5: 0.109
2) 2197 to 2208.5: 0.128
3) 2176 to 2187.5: 0.078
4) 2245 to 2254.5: -0.057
